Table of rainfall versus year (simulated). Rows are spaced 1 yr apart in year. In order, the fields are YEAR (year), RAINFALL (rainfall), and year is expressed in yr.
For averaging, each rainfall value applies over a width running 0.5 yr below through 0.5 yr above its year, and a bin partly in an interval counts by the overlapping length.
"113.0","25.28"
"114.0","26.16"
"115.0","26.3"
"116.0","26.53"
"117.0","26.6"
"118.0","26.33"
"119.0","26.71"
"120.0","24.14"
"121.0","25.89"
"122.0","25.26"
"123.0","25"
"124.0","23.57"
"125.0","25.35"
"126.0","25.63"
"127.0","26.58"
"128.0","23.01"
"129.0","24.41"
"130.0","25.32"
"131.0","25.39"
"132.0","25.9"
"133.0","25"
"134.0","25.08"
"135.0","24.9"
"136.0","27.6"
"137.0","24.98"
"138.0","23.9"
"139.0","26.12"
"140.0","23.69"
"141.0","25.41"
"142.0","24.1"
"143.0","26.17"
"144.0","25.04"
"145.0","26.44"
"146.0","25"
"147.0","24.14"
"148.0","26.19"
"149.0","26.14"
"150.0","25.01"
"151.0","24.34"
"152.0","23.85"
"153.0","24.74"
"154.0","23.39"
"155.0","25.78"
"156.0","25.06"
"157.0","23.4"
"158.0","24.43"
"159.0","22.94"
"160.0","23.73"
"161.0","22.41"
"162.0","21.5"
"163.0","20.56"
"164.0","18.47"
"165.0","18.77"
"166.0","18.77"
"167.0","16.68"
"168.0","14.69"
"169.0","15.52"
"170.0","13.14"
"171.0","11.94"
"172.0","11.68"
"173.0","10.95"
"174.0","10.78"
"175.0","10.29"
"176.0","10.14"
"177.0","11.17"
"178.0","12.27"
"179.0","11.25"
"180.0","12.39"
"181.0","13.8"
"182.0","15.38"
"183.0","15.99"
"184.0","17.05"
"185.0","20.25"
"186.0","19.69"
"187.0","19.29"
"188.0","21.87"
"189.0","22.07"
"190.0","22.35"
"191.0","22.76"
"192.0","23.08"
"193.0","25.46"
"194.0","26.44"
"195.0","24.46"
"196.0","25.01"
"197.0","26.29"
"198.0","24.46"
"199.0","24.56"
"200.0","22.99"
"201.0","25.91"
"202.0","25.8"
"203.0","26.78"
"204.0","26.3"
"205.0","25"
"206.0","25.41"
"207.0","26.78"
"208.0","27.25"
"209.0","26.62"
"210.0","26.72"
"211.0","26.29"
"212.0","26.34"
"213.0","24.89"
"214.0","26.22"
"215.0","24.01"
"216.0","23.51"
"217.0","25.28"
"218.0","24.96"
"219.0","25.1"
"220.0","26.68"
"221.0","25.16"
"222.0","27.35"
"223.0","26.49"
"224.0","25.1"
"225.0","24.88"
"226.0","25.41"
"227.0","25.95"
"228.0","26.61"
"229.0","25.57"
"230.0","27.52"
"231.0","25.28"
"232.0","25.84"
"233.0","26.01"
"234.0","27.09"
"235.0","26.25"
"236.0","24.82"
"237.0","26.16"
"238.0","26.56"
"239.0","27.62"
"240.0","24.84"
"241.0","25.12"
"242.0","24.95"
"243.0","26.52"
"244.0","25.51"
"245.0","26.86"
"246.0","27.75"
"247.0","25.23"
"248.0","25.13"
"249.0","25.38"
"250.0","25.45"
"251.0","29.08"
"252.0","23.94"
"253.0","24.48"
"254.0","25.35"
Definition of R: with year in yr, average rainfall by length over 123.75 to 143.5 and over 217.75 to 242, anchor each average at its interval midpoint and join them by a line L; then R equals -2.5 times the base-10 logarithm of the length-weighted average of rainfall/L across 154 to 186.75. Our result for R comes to 0.44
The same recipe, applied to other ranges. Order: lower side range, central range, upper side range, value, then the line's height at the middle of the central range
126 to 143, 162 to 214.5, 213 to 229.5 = 0.248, 25.4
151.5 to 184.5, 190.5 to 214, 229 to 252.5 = -0.188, 21.4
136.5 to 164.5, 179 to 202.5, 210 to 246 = 0.171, 25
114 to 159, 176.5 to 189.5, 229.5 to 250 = 0.485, 25.5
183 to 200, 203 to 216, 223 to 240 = -0.077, 24.2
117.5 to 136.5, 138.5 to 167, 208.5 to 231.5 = 0.079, 25.4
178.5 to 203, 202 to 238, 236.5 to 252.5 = -0.090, 23.9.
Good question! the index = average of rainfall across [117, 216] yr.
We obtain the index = 22.4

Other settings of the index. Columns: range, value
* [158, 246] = 22.3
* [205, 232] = 25.8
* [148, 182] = 18.3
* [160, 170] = 18.6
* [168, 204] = 18.7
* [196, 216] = 25.6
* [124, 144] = 25.1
